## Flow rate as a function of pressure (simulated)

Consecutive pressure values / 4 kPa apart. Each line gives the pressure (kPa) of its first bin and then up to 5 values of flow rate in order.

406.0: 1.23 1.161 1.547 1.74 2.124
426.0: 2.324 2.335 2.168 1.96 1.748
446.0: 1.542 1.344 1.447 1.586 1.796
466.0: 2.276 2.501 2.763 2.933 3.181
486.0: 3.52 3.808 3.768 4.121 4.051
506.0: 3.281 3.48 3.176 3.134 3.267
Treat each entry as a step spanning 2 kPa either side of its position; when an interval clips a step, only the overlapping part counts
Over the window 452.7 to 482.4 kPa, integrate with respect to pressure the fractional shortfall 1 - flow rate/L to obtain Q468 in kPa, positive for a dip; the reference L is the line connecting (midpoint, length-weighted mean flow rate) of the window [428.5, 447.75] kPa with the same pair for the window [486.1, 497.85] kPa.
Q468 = 7.1 kPa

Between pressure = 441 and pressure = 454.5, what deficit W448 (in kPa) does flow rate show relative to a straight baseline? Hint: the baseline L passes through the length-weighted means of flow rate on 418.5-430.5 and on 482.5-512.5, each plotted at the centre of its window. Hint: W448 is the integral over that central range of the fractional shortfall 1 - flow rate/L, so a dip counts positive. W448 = 5.8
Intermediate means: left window 2.19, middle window 1.51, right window 3.68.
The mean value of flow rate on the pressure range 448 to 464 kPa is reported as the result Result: 1.54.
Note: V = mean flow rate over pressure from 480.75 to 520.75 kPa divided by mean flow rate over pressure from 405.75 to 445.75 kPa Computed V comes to 1.92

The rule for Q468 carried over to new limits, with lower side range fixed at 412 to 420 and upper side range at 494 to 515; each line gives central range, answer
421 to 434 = -2.4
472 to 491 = -0.4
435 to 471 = 10.0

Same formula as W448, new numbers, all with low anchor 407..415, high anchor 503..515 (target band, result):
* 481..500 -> -4.49 kPa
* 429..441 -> -1.95 kPa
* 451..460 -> 3.02 kPa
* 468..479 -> -0.31 kPa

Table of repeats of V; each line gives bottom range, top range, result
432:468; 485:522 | 2.03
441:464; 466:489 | 1.88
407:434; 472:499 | 1.83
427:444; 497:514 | 1.76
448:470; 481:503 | 2.13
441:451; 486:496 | 2.42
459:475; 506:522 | 1.44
